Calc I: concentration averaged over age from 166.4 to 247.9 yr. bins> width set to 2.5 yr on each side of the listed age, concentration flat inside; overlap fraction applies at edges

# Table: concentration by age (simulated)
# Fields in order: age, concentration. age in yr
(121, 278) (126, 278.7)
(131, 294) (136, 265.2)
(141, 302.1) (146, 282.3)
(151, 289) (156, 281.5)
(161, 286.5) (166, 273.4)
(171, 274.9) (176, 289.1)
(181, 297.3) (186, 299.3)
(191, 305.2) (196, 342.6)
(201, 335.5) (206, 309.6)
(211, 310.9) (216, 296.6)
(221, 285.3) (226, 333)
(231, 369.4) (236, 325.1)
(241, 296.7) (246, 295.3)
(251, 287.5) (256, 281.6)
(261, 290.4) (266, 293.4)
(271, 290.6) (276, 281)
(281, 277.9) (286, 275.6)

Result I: 310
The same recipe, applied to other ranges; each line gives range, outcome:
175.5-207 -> 313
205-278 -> 303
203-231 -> 313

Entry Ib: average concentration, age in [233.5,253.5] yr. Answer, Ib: 301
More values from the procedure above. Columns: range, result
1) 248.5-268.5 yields 288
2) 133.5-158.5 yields 284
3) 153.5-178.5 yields 281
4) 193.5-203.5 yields 339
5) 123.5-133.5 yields 286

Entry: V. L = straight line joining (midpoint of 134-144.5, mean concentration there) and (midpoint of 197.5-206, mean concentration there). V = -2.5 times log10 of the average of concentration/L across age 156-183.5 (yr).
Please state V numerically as 0.08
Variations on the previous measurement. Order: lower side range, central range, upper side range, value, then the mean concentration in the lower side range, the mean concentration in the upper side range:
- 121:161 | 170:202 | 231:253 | -0.04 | 284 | 309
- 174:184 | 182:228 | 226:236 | 0.03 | 294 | 349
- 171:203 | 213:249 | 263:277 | -0.06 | 308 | 289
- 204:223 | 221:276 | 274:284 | -0.05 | 301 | 279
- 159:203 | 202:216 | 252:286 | -0.05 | 300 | 285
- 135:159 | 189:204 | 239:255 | -0.14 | 285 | 292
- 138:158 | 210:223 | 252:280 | -0.03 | 288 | 287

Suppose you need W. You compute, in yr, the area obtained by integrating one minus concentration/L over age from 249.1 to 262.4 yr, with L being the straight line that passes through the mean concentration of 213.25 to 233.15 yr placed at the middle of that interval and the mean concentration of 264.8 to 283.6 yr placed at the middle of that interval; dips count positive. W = 0.5 yr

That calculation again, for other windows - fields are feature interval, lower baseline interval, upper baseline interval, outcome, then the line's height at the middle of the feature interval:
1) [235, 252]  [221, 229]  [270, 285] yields 0.4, 307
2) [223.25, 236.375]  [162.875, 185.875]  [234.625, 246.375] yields -1.8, 302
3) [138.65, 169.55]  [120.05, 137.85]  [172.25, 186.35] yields 0.1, 286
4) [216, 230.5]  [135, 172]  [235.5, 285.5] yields -1.4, 287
